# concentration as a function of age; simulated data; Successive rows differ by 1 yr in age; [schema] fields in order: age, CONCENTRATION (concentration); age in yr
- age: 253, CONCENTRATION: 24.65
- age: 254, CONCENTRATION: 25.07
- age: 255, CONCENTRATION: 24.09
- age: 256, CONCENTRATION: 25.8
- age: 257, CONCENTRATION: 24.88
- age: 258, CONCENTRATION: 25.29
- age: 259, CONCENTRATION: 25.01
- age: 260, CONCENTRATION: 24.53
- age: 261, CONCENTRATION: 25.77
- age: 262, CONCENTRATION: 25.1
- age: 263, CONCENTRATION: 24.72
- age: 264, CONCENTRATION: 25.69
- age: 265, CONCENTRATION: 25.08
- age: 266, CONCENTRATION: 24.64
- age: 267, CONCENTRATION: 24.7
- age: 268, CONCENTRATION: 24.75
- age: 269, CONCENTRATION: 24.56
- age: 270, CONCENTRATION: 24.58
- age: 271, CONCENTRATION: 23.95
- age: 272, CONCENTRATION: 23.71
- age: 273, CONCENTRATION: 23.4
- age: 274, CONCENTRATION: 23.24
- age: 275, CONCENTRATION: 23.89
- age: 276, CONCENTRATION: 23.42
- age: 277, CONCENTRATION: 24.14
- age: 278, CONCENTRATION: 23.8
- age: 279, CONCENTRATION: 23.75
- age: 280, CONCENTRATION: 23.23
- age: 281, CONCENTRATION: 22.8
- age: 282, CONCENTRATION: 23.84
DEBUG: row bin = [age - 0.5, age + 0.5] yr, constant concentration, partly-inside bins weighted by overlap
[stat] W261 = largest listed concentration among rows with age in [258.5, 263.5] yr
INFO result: 25.77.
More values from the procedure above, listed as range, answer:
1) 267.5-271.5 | 24.75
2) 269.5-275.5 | 24.58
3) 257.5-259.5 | 25.29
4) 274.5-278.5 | 24.14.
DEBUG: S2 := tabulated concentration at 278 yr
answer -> 23.8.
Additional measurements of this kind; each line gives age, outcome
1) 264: 25.69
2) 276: 23.42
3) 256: 25.8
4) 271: 23.95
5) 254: 25.07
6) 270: 24.58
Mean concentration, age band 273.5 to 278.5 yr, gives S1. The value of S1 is 23.7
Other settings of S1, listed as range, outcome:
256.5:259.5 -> 25.1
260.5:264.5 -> 25.3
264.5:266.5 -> 24.9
